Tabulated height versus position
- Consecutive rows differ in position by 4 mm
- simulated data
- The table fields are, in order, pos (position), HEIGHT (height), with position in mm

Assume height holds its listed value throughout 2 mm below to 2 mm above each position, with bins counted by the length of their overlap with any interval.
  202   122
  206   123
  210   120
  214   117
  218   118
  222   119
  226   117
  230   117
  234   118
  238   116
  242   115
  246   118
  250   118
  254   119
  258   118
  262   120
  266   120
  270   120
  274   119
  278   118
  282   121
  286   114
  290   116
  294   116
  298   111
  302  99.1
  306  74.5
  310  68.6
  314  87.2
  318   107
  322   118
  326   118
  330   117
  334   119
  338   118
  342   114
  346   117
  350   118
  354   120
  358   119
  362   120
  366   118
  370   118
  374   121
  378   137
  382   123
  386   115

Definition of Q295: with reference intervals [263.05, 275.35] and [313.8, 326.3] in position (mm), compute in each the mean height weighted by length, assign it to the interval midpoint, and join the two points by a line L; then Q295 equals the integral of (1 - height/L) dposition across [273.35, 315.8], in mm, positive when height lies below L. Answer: 4.1 mm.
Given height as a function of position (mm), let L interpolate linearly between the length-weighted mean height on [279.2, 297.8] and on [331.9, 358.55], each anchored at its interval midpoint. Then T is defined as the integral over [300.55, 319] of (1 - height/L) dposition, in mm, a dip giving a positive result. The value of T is 4.9 mm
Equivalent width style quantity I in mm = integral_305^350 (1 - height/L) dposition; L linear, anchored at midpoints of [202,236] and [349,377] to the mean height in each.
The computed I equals 4.9 mm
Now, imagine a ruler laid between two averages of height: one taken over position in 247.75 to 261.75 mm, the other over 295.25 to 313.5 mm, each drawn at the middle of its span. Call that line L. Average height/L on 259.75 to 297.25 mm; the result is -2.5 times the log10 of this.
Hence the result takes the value -0.13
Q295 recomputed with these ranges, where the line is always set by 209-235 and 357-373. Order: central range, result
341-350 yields 0.2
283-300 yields 0.5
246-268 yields -0.1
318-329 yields 0.2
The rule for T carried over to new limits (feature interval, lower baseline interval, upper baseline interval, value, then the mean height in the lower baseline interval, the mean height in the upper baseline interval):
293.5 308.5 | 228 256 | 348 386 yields 2.7 mm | 117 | 121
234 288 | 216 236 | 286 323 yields -4.1 mm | 118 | 100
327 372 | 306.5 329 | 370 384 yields -2.0 mm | 98.8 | 126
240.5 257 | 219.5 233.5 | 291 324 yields -0.8 mm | 118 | 98.2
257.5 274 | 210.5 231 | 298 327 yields -1.9 mm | 118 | 96.3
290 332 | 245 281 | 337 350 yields 5.4 mm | 119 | 116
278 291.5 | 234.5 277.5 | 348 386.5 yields 0.2 mm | 118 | 121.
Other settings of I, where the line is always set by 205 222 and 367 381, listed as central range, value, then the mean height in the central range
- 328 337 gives 0.4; 118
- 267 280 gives 0.2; 119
